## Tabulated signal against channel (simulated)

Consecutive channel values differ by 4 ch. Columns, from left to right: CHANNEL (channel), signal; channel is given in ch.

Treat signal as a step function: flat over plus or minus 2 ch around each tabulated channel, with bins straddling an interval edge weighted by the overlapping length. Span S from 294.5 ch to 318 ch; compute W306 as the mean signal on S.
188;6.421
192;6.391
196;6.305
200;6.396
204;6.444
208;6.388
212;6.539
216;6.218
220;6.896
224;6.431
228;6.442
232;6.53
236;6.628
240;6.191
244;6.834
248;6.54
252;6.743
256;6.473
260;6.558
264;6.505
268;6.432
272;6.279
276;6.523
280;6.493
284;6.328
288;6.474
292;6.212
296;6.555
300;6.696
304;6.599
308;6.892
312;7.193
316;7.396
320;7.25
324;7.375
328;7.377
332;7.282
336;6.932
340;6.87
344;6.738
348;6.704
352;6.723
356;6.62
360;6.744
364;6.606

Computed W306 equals 6.9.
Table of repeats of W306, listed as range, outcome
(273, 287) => 6.44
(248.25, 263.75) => 6.58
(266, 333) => 6.78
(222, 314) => 6.55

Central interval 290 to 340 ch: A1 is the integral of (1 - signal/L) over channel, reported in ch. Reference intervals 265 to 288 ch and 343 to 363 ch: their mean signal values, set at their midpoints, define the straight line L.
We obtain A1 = -3.1 ch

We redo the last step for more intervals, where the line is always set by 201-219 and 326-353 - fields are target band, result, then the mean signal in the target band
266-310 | 1.6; 6.5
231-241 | 0.1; 6.47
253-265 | 0.2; 6.53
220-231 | -0.1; 6.53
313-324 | -0.7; 7.32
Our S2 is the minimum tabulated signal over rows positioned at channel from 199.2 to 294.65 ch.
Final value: 6.191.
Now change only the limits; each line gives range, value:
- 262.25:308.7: 6.212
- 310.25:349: 6.704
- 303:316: 6.599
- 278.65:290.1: 6.328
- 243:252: 6.54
